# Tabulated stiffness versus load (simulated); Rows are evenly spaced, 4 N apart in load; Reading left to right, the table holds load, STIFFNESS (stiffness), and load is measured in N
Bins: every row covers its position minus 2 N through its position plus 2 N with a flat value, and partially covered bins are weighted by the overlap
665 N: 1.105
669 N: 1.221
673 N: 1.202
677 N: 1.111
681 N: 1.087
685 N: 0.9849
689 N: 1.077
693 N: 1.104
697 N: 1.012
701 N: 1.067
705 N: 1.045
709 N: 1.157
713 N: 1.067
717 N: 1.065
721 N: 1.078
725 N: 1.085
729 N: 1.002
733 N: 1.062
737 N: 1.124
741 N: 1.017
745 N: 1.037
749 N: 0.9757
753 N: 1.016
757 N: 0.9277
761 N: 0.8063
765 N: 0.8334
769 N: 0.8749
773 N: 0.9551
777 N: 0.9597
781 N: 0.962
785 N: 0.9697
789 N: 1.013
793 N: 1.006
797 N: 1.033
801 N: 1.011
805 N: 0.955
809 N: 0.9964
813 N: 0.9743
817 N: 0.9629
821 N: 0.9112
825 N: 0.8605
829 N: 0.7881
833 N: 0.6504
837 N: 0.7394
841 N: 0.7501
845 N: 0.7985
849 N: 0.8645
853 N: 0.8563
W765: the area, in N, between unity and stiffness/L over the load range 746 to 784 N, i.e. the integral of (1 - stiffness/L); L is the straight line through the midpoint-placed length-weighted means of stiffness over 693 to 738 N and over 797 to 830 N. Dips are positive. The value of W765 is 2.9 N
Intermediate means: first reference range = 1.07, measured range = 0.928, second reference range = 0.943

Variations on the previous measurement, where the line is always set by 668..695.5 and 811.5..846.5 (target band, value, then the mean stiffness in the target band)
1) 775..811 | -3.90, 0.99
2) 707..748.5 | -1.94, 1.07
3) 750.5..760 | 0.11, 0.955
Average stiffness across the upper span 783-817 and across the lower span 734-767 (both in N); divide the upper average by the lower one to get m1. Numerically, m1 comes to 1.02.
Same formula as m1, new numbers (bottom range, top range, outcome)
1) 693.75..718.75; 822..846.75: 0.72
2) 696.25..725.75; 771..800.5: 0.92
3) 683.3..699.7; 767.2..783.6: 0.90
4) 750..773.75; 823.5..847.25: 0.85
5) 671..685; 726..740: 0.95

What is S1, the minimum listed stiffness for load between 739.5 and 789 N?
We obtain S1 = 0.8063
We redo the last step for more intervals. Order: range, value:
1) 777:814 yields 0.955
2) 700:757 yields 0.9277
